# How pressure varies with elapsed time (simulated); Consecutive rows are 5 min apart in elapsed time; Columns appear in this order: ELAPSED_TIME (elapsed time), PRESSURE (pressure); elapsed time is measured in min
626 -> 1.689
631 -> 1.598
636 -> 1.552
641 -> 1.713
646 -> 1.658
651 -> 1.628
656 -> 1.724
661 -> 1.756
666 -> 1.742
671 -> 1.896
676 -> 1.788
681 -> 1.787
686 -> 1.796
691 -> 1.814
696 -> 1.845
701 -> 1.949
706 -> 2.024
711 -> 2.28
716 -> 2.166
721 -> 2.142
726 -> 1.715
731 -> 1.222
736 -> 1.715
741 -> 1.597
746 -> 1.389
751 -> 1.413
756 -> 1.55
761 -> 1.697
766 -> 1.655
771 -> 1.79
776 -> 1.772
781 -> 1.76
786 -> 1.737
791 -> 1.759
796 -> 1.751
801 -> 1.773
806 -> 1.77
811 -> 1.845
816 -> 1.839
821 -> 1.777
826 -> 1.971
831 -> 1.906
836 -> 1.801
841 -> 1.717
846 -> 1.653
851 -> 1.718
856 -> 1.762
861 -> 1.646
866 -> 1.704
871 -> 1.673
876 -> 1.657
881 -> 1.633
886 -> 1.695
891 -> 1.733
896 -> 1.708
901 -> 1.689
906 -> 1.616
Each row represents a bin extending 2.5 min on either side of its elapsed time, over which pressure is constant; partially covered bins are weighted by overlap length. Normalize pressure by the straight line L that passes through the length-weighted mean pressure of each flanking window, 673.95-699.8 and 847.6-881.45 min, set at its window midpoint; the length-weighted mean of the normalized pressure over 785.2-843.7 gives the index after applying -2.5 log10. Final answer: -0.05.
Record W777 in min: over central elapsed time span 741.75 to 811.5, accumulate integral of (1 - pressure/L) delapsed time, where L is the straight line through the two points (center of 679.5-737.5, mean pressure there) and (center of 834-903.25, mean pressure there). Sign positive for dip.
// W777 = 4.5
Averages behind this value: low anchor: 1.88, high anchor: 1.7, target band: 1.68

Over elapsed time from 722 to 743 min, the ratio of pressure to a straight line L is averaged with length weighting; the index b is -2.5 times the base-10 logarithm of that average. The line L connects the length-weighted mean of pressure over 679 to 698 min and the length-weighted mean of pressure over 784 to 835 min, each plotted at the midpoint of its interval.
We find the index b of 0.13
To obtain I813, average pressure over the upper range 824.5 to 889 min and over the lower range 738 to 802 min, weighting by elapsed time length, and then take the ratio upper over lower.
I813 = 1.04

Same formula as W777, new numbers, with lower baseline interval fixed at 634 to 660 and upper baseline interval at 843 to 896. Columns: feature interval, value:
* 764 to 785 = -0.9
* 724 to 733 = 1.1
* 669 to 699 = -2.8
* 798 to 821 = -1.6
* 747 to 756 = 1.2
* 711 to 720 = -2.8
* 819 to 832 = -1.6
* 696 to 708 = -2.1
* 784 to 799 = -0.6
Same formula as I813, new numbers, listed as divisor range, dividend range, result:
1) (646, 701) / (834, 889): 0.95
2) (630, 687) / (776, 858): 1.04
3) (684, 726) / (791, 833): 0.92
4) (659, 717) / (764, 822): 0.93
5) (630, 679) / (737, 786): 0.96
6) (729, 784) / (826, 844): 1.14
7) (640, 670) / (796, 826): 1.06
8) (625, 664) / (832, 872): 1.03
